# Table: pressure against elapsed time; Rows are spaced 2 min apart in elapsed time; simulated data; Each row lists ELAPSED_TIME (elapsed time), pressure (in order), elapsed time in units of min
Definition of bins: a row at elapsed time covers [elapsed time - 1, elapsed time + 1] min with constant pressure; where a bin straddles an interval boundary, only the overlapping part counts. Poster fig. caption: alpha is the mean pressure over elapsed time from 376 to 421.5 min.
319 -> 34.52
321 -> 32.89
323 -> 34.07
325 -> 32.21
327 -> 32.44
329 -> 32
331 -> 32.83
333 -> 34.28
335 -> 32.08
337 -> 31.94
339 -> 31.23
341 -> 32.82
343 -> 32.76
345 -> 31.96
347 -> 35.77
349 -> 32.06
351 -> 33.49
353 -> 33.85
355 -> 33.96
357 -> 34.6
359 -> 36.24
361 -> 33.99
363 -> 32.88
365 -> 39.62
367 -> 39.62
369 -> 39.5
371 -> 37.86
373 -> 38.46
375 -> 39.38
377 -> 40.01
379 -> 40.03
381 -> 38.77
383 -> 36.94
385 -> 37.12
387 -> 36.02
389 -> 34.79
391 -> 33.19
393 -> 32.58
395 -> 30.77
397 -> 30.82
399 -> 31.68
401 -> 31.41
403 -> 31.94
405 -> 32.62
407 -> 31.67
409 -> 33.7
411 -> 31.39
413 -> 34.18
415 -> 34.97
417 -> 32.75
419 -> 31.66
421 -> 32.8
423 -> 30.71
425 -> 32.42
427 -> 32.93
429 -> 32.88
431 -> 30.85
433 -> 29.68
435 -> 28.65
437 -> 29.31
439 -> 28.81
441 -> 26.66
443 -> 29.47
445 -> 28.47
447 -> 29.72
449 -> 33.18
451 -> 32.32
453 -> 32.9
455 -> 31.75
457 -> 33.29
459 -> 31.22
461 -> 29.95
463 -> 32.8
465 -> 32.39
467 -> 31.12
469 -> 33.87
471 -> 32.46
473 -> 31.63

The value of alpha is 34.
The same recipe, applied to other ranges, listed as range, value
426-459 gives 30.7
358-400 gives 36.2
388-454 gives 31.6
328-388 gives 35.4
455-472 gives 32.1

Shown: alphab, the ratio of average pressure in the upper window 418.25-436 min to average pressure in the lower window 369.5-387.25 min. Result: 0.8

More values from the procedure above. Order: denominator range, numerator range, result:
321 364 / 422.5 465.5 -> 0.93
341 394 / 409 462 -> 0.87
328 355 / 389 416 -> 0.99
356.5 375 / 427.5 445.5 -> 0.79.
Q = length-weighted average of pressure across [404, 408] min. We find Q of 32.1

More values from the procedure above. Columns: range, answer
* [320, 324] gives 33.5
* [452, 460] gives 32.3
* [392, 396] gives 31.7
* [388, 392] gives 34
